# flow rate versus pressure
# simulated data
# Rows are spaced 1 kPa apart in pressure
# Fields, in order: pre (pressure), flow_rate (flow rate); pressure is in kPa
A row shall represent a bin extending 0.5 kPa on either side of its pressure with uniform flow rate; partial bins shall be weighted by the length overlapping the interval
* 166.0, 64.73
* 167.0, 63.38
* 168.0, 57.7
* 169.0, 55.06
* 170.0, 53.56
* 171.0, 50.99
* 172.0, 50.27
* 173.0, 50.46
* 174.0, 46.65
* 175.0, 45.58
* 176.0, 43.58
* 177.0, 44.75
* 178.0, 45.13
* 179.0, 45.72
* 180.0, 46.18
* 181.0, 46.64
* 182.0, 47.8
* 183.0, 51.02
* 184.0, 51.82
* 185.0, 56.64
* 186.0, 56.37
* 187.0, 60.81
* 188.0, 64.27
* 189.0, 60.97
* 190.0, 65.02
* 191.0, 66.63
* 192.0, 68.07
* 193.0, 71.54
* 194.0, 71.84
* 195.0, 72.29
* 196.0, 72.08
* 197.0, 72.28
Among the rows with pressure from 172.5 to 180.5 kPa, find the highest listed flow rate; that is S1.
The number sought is 50.46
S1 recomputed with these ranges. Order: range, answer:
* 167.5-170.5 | 57.7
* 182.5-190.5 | 65.02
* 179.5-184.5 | 51.82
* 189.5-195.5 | 72.29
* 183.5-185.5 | 56.64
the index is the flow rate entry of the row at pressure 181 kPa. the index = 46.64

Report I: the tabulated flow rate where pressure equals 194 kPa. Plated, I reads 71.84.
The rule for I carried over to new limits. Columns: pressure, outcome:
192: 68.07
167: 63.38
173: 50.46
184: 51.82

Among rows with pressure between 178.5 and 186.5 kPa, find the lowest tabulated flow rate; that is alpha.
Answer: 45.72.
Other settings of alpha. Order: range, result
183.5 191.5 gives 51.82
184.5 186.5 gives 56.37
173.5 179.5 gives 43.58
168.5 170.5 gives 53.56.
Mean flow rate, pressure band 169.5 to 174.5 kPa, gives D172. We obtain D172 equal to 50.4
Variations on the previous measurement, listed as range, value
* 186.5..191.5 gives 63.5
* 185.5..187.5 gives 58.6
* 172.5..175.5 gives 47.6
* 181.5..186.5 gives 52.7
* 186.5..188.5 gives 62.5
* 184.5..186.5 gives 56.5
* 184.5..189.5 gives 59.8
